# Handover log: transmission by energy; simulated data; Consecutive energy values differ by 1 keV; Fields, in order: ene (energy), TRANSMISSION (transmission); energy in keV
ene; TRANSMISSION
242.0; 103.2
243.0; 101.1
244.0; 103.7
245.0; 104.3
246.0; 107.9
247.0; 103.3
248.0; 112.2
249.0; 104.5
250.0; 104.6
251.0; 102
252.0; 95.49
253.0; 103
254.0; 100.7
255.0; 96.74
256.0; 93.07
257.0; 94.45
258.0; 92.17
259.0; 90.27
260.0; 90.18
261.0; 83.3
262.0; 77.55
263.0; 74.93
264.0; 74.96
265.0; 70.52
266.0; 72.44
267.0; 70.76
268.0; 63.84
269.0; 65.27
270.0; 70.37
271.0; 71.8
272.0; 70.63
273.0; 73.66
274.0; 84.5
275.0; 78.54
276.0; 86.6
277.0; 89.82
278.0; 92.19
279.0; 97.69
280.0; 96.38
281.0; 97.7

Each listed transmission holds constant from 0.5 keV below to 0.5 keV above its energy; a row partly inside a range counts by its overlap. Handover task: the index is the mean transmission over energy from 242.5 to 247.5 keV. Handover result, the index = 104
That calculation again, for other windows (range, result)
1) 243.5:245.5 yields 104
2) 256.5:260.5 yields 91.8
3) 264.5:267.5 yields 71.2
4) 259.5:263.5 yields 81.5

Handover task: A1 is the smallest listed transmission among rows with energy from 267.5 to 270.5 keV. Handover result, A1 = 63.84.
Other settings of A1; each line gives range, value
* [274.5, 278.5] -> 78.54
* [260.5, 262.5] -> 77.55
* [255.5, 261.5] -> 83.3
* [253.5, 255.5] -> 96.74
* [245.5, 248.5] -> 103.3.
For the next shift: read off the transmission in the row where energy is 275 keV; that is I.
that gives 78.54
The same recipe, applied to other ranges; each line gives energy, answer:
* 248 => 112.2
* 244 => 103.7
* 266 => 72.44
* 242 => 103.2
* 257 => 94.45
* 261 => 83.3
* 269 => 65.27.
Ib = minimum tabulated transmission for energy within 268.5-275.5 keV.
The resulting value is 65.27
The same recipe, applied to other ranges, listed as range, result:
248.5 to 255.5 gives 95.49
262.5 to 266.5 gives 70.52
